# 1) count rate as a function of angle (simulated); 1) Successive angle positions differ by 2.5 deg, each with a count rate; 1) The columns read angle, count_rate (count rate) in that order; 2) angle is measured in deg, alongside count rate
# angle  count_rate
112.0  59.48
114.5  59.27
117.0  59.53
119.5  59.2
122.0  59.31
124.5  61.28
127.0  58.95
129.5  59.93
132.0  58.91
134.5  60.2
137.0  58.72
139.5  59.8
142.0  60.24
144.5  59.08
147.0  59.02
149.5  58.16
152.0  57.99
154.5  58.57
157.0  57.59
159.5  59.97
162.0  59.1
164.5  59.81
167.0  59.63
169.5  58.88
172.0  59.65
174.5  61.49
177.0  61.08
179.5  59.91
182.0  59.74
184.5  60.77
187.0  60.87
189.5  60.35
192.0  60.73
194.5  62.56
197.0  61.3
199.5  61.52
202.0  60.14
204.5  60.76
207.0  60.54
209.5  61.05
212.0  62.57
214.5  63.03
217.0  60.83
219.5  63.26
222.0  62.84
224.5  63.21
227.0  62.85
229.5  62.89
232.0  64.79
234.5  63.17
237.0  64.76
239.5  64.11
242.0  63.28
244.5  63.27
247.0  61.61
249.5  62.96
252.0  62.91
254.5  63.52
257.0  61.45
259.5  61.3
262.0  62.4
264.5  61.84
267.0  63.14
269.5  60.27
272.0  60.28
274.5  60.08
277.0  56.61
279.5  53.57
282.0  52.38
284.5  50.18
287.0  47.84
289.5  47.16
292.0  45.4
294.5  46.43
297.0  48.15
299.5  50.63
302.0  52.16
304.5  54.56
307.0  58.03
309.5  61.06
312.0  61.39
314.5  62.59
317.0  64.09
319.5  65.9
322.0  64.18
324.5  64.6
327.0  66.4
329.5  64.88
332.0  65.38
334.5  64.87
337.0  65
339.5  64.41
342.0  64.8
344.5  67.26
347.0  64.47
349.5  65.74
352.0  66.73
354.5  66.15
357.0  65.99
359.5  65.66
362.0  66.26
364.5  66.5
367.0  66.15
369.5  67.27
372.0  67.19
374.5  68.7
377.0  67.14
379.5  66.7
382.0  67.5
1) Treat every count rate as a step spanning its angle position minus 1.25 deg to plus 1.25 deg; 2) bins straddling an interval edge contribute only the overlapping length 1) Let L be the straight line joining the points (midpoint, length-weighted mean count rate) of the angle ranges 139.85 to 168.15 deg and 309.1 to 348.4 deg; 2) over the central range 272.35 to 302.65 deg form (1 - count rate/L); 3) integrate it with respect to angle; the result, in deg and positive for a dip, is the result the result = 5.8 deg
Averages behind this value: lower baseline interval 59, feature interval 51.1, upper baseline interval 64.5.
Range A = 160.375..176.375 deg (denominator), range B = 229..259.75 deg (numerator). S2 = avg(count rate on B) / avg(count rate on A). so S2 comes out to 1.06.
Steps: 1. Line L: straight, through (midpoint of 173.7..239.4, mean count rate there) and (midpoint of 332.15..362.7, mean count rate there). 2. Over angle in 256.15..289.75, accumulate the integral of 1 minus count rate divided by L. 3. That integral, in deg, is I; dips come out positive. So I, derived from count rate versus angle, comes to 3.3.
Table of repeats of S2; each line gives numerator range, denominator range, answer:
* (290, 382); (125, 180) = 1.05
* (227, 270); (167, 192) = 1.04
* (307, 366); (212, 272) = 1.03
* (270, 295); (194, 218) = 0.85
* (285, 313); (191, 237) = 0.84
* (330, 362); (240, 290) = 1.11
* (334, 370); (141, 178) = 1.11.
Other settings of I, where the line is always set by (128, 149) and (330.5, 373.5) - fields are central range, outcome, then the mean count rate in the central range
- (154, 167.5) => 0.22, 59.1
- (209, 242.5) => -0.55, 63.1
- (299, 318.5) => 1.85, 58.5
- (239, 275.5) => 0.51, 62.1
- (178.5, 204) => 0.10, 60.8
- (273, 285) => 1.64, 55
